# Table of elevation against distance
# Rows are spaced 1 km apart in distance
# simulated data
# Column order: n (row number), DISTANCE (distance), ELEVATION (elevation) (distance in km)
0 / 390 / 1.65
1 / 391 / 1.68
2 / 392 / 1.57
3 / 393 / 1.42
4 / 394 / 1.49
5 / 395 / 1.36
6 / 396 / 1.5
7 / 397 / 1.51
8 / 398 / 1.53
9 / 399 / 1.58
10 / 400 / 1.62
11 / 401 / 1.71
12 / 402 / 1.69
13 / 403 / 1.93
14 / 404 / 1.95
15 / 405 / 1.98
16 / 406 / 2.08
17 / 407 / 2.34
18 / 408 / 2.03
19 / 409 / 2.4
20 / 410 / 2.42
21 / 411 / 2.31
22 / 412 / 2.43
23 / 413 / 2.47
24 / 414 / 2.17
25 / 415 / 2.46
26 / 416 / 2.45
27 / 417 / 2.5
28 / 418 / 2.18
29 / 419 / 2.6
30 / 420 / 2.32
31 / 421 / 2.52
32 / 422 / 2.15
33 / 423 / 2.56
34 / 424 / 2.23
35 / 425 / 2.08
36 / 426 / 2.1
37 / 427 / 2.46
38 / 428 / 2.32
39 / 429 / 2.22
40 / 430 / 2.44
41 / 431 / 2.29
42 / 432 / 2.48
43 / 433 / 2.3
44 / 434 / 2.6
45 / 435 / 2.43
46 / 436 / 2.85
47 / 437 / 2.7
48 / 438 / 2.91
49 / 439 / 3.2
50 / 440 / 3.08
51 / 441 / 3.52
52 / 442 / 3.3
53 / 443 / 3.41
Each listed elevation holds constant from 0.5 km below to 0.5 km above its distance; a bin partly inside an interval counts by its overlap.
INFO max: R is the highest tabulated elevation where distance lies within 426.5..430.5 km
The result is 2.46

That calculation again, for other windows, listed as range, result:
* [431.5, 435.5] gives 2.6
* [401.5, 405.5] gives 1.98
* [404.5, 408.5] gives 2.34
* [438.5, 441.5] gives 3.52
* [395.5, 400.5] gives 1.62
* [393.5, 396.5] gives 1.5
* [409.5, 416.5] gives 2.47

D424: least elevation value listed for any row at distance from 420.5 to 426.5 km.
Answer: 2.08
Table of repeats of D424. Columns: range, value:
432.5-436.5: 2.3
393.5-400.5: 1.36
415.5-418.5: 2.18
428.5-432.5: 2.22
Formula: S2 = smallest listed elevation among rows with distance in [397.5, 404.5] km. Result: 1.53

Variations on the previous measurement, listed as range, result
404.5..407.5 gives 1.98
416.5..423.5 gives 2.15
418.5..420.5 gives 2.32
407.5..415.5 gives 2.03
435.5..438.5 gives 2.7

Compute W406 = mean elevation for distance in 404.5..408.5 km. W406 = 2.11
